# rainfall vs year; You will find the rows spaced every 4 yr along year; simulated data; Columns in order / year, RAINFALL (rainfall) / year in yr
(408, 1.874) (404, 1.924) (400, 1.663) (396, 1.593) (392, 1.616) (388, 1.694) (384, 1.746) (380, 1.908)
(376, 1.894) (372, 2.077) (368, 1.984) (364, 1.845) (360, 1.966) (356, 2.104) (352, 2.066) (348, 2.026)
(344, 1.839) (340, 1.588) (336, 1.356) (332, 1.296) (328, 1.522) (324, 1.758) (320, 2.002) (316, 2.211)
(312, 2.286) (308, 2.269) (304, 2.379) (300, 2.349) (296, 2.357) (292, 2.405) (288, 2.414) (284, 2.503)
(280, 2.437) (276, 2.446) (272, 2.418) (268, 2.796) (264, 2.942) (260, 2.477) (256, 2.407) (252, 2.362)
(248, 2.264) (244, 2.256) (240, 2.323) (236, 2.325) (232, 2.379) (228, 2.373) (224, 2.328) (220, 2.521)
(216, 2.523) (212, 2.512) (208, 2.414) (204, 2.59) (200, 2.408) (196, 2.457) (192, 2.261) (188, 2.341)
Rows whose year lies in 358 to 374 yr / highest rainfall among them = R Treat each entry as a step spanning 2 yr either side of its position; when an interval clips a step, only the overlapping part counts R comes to 2.077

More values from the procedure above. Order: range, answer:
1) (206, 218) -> 2.523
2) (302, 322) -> 2.379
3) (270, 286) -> 2.503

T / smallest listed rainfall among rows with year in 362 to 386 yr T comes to 1.746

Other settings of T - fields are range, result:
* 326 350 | 1.296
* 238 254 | 2.256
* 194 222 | 2.408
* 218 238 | 2.325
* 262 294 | 2.405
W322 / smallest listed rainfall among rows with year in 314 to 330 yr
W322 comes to 1.522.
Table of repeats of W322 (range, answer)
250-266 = 2.362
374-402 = 1.593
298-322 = 2.002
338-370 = 1.588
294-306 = 2.349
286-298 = 2.357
